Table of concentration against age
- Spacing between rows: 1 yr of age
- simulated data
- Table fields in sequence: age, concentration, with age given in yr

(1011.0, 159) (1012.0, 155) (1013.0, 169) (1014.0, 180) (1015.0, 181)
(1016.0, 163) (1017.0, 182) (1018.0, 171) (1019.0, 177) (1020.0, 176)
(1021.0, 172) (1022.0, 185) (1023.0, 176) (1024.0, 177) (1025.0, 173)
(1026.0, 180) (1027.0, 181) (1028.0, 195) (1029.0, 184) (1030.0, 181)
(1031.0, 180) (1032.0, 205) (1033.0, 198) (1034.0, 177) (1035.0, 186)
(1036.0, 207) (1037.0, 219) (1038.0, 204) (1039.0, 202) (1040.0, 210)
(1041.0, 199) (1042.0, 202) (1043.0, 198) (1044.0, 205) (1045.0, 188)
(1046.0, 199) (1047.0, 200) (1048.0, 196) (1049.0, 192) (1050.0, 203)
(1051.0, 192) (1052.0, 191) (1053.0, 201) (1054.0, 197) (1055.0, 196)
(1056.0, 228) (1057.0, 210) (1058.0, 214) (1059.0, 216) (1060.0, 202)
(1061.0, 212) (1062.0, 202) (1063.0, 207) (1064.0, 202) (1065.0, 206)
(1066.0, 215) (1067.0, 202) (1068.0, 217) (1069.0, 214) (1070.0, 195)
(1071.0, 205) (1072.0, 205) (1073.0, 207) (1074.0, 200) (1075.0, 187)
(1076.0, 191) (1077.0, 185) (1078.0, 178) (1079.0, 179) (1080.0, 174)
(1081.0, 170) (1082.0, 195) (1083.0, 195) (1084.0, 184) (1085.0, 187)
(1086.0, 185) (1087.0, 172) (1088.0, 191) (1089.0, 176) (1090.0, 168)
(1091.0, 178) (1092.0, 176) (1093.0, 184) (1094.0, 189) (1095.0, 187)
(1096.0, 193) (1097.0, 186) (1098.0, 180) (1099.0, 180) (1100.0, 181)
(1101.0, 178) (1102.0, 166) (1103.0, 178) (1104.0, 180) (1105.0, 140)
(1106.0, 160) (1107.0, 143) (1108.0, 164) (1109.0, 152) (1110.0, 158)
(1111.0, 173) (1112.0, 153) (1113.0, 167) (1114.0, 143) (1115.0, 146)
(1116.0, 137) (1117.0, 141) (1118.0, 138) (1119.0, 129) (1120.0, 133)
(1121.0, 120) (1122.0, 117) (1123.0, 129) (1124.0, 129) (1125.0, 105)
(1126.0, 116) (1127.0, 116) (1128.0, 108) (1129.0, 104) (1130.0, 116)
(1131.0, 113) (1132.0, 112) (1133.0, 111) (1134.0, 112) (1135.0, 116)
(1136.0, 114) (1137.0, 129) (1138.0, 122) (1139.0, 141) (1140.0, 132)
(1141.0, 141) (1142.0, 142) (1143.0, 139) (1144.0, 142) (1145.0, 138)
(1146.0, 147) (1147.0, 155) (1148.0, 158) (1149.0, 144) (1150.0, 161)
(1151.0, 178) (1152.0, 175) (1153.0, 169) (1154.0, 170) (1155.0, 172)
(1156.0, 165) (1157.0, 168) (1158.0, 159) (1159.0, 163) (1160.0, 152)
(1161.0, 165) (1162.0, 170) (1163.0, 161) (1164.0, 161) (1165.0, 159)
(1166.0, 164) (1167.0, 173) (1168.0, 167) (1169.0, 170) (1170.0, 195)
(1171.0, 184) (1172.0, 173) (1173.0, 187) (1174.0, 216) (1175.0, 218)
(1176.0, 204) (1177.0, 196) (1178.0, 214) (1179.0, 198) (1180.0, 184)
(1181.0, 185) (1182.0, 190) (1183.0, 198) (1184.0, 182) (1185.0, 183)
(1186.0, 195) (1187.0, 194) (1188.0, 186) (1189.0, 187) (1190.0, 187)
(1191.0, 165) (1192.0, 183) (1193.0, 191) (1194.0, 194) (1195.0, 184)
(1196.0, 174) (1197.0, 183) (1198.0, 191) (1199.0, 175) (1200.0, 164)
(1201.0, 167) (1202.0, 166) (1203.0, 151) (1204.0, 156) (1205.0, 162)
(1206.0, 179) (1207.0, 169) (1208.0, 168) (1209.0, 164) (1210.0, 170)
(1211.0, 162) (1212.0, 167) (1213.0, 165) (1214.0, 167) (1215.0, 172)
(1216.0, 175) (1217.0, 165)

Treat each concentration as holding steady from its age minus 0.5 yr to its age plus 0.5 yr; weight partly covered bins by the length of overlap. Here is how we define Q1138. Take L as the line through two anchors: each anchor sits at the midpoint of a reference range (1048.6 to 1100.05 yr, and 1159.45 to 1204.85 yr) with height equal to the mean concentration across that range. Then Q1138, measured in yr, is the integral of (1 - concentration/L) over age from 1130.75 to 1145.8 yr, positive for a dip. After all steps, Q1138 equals 4.7 yr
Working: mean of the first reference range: 194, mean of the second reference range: 181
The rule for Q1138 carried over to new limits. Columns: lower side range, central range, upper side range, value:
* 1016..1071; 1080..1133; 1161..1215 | 9.26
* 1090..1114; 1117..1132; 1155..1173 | 4.41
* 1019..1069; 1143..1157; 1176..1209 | 2.01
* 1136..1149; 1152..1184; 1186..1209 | -4.53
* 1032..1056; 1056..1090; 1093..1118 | -2.41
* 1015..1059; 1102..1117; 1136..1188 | 1.89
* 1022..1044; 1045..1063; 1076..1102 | -1.37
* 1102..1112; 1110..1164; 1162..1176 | 9.23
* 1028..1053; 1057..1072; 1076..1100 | -1.45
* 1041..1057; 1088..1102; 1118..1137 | -2.74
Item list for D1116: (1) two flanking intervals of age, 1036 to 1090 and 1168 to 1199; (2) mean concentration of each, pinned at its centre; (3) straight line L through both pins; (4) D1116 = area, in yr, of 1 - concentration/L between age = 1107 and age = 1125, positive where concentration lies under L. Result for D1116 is 4.8 yr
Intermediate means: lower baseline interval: 198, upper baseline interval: 189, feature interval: 142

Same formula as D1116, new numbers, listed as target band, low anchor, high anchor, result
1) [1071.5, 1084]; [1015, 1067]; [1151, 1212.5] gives 0.10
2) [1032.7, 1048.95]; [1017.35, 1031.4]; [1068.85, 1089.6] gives -1.53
